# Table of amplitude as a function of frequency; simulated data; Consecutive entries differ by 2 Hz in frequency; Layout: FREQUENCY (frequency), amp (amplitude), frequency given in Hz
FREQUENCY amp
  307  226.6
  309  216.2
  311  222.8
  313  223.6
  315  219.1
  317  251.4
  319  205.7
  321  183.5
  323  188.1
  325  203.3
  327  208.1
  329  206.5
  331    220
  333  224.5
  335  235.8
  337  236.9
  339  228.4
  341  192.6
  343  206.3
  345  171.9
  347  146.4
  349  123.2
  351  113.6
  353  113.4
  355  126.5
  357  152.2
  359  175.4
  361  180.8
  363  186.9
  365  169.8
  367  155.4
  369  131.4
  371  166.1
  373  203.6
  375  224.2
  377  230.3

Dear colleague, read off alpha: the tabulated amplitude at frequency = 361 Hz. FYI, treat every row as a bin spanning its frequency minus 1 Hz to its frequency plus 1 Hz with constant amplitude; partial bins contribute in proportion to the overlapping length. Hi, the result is 180.8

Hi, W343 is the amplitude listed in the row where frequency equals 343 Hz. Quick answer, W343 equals 206.3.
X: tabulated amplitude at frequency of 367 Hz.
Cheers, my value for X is 155.4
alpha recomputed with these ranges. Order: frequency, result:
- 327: 208.1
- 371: 166.1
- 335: 235.8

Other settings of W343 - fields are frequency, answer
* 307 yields 226.6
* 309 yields 216.2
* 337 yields 236.9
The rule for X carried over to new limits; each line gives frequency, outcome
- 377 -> 230.3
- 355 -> 126.5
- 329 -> 206.5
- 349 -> 123.2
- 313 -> 223.6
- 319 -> 205.7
